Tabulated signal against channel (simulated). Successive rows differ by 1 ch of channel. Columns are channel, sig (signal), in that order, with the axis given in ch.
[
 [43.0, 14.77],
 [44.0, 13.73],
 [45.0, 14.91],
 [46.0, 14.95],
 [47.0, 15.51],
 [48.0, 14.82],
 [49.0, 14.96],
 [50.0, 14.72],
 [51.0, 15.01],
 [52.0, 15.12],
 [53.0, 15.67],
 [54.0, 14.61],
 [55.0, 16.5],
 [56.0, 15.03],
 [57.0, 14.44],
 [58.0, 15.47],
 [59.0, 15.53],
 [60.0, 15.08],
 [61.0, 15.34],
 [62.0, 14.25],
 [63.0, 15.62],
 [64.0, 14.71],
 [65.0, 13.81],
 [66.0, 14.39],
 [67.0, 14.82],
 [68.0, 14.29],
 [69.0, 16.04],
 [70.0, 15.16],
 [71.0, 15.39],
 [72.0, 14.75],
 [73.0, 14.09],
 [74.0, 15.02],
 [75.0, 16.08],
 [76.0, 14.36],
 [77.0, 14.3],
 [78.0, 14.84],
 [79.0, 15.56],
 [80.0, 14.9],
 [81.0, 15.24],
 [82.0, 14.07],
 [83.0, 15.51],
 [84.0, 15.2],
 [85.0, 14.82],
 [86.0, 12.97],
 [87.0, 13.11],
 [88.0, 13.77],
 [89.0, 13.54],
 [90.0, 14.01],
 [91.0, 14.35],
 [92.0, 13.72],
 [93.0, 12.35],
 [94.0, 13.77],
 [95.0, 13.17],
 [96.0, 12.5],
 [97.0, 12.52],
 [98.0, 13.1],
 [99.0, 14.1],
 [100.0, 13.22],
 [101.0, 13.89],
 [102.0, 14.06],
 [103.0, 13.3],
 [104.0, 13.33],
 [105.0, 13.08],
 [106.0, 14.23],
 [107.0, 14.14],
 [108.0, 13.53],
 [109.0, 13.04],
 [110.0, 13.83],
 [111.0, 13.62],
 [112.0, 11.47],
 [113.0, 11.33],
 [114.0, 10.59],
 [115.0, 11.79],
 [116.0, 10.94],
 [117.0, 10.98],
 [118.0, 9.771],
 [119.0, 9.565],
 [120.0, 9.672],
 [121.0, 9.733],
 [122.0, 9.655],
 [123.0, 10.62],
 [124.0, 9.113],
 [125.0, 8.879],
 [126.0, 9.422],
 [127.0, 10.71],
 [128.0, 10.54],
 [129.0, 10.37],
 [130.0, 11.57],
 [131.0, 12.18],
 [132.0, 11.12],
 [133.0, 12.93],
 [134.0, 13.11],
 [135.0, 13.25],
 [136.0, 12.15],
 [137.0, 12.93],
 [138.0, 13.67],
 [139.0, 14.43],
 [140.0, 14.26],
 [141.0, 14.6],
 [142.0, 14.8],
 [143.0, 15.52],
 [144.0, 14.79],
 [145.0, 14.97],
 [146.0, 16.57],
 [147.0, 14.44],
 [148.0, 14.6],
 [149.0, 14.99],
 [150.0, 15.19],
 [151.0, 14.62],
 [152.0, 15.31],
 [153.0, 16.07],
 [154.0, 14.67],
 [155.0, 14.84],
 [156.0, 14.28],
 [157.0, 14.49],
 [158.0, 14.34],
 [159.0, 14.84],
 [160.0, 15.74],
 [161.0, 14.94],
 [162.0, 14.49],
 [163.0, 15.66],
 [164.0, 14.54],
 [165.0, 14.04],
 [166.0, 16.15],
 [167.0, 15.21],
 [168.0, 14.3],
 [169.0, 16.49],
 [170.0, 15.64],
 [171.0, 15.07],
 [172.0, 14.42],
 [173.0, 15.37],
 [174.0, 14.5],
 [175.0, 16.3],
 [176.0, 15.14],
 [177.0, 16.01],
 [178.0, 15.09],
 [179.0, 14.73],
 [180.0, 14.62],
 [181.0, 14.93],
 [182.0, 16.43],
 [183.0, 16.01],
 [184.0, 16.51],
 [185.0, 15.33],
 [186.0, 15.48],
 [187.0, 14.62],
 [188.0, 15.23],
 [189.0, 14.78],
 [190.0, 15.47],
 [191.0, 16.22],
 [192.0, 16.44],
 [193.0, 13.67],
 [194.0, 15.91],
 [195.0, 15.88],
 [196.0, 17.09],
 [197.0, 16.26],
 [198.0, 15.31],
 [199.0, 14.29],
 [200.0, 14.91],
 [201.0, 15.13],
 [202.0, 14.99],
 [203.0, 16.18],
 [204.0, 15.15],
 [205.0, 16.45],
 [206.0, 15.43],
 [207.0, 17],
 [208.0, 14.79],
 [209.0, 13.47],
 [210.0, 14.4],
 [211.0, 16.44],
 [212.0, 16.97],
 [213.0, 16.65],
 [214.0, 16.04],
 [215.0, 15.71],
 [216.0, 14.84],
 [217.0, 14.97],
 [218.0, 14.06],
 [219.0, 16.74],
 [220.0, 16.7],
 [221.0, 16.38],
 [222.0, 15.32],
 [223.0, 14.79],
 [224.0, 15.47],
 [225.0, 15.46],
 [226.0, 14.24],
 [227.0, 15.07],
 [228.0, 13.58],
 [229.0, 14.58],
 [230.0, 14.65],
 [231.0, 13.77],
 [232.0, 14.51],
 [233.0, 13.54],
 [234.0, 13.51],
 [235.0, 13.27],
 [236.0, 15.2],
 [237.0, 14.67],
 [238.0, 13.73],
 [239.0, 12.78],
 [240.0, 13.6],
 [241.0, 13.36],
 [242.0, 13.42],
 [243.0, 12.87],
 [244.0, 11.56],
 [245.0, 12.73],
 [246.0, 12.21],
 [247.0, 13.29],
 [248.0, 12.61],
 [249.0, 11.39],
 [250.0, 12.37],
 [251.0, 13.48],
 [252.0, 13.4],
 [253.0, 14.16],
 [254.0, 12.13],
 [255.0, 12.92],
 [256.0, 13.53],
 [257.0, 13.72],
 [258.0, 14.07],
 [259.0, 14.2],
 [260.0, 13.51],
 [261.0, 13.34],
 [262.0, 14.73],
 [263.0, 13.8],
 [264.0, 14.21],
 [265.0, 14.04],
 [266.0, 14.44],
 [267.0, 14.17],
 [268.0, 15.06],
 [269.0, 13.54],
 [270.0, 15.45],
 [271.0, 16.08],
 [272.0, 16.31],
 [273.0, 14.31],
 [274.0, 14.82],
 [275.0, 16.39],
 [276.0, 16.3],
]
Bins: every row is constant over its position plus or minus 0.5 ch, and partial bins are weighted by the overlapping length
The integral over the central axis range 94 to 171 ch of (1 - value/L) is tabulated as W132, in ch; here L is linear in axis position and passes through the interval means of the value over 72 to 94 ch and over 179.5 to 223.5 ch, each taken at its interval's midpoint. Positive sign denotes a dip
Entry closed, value 8.4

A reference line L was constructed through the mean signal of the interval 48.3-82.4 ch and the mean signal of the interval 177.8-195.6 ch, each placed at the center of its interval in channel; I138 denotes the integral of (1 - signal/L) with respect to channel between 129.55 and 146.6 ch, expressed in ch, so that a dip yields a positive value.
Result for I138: 1.7 ch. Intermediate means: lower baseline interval 15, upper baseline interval 15.4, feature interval 13.7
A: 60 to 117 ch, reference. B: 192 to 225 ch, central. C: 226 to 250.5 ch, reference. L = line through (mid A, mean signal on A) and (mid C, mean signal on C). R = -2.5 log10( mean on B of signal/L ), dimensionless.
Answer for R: -0.151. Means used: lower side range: 13.9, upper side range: 13.4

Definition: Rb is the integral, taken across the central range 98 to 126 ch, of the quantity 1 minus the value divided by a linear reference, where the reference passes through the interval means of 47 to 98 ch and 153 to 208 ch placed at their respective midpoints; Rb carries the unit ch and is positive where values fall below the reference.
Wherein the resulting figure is 5.6 ch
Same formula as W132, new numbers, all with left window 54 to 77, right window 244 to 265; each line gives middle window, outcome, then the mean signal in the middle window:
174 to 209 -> -4.1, 15.5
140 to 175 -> -2.2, 15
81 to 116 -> 3.1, 13.4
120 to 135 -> 3.8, 10.8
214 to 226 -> -1.7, 15.5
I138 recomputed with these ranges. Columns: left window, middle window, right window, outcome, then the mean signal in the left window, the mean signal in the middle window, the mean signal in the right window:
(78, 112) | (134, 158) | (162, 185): 0.4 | 13.8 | 14.5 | 15.3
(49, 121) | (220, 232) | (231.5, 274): -1.0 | 13.9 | 14.9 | 13.7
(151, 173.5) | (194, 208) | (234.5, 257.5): -1.5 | 15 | 15.7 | 13.1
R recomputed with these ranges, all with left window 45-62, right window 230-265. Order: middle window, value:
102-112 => 0.091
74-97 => 0.052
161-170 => -0.073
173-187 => -0.104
